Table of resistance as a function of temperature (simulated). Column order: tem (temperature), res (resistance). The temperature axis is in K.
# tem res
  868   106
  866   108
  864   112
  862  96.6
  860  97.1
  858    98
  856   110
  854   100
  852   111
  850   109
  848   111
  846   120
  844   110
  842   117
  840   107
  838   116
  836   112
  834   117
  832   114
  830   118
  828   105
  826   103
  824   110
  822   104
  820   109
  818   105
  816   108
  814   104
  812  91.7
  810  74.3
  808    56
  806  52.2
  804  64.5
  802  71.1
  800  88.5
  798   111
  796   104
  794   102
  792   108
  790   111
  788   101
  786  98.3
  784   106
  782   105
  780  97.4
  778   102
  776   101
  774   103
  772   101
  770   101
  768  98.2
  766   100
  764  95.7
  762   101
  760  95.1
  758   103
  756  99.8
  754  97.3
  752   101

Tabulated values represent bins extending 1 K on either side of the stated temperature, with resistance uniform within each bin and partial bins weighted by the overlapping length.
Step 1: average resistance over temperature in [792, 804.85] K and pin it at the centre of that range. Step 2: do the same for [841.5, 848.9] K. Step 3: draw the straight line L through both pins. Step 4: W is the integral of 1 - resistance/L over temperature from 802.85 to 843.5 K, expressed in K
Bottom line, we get 2.0 K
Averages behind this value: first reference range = 91.9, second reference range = 114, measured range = 99.4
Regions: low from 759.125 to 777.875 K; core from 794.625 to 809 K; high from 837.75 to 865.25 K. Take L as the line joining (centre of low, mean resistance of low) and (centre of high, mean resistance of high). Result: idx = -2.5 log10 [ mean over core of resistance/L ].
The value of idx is 0.290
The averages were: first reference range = 99.7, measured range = 78.8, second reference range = 108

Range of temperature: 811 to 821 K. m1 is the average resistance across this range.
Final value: 104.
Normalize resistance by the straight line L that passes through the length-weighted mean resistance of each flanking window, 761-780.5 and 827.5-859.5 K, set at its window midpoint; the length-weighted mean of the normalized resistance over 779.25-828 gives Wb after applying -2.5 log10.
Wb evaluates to 0.10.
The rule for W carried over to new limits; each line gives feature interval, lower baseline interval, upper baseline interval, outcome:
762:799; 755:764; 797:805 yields -4.6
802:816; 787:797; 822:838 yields 4.1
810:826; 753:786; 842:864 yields 0.3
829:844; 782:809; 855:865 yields -2.4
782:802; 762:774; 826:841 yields 0.5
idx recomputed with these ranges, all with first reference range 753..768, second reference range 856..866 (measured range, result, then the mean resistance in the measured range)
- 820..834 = -0.09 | 110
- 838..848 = -0.12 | 114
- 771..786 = -0.03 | 102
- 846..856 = -0.07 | 109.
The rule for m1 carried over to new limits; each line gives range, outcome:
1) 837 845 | 112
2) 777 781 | 99.7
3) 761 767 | 98.9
